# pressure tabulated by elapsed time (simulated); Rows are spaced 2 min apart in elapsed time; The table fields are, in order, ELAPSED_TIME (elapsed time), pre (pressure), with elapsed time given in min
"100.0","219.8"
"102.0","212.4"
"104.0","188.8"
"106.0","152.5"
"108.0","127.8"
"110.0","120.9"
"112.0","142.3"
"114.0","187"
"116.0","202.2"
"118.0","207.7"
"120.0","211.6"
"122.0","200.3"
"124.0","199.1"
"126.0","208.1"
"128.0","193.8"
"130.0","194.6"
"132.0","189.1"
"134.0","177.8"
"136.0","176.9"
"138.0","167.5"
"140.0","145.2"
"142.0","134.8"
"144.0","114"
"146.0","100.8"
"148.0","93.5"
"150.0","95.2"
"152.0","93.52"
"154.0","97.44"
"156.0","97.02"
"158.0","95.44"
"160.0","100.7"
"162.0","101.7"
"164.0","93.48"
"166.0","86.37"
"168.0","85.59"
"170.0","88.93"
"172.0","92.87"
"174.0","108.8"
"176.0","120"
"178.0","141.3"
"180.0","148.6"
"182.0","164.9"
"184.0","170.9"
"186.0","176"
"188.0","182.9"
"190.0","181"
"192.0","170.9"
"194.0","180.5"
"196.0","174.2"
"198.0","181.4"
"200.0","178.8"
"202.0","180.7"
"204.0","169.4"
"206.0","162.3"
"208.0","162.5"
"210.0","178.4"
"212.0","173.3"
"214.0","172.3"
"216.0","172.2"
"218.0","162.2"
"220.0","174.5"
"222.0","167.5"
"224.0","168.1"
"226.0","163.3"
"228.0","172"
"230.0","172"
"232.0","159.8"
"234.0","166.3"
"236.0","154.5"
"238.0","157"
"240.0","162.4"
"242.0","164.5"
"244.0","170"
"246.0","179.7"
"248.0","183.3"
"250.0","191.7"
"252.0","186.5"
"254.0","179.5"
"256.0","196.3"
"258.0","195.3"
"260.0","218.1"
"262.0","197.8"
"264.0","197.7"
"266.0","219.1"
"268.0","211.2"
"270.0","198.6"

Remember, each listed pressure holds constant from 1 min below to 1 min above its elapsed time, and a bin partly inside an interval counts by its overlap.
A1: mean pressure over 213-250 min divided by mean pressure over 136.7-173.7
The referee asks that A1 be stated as 1.60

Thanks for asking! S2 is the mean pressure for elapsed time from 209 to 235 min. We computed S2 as 169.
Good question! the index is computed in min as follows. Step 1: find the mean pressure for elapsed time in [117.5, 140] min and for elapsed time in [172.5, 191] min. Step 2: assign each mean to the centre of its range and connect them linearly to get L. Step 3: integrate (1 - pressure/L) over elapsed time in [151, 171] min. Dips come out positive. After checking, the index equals 8.8 min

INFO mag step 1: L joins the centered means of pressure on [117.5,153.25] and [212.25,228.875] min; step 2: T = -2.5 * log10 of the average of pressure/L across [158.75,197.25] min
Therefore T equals 0.22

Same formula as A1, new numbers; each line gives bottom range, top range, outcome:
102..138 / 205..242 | 0.92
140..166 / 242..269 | 1.88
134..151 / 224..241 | 1.25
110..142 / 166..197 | 0.79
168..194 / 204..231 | 1.17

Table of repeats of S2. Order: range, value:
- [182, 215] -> 174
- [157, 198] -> 134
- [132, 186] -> 121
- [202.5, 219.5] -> 170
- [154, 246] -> 151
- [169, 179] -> 110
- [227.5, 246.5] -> 165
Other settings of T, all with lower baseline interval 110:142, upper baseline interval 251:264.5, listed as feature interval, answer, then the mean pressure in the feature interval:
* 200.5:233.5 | 0.13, 170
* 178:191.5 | 0.12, 169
